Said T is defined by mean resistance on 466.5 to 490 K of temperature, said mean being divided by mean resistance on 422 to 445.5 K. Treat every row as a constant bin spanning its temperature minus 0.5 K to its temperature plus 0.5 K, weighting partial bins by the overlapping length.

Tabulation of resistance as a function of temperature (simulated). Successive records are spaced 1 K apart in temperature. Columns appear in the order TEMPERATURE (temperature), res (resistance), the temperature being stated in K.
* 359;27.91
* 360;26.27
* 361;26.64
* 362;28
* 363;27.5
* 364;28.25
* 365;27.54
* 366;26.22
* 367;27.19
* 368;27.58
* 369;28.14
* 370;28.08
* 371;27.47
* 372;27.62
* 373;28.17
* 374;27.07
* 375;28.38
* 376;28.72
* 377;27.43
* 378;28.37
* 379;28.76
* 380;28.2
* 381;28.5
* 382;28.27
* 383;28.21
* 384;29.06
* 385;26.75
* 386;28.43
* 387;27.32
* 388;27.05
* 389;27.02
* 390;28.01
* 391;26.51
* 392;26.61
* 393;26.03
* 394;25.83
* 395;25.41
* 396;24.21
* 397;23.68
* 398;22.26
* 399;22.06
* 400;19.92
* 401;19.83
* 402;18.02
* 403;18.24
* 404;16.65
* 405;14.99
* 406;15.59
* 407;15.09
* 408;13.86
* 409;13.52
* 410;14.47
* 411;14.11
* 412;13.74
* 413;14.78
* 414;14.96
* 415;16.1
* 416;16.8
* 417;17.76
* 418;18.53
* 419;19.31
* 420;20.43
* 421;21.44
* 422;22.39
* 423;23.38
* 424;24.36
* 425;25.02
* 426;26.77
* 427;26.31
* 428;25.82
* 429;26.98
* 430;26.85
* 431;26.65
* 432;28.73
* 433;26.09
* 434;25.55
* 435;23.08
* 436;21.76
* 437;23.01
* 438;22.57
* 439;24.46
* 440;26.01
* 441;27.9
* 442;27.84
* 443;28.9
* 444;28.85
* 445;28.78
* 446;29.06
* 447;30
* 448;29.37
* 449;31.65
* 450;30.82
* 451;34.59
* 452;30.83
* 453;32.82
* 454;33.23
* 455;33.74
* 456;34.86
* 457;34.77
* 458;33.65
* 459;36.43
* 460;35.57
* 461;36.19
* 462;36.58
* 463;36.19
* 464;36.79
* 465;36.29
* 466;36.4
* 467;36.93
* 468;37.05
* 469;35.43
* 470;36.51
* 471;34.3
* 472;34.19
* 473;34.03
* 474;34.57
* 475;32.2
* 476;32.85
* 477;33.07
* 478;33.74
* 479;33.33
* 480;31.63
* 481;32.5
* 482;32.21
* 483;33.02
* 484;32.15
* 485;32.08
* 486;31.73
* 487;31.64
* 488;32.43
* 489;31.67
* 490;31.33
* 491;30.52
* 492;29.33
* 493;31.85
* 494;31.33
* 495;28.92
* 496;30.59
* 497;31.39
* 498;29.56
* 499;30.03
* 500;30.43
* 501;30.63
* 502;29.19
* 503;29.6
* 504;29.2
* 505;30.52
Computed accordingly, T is 1.3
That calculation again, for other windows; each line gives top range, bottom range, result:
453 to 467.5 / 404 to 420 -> 2.25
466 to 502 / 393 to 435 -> 1.56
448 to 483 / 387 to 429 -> 1.64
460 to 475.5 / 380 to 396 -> 1.31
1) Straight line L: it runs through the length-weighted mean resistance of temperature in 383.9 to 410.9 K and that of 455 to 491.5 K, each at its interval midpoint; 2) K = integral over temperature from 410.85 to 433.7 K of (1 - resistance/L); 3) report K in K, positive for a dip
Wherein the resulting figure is 3.7 K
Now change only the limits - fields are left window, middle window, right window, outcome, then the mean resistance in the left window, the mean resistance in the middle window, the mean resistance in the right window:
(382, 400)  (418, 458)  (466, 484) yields 4.34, 26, 27.3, 34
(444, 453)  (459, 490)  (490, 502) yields -3.64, 30.7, 34.1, 30.4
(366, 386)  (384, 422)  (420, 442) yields 8.63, 28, 20.6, 25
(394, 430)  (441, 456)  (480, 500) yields -3.33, 19.8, 30.8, 31.3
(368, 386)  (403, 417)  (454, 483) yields 7.01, 28.1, 15.2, 34.7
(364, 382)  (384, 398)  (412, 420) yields -1.82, 27.9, 26.3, 16.9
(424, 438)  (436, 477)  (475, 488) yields -4.53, 25.4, 32.3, 32.5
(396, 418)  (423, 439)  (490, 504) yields -3.57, 17.2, 25.2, 30.3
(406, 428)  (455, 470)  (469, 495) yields -3.94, 18.8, 35.9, 32.6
